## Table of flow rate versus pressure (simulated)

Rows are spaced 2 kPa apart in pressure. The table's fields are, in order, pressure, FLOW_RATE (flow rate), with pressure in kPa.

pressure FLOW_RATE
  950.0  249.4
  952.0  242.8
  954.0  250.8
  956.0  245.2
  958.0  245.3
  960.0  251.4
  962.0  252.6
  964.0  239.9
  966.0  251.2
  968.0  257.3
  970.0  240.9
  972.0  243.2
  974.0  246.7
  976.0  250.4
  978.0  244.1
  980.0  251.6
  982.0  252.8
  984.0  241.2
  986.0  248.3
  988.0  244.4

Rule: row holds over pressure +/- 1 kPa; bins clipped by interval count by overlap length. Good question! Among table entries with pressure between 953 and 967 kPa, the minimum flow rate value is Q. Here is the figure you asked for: 239.9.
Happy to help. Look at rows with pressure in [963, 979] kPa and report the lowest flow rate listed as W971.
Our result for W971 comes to 239.9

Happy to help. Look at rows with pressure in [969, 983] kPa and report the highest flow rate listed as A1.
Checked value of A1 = 252.8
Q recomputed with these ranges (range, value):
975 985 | 241.2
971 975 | 243.2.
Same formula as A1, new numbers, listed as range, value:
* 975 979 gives 250.4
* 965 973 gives 257.3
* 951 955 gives 250.8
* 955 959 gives 245.3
